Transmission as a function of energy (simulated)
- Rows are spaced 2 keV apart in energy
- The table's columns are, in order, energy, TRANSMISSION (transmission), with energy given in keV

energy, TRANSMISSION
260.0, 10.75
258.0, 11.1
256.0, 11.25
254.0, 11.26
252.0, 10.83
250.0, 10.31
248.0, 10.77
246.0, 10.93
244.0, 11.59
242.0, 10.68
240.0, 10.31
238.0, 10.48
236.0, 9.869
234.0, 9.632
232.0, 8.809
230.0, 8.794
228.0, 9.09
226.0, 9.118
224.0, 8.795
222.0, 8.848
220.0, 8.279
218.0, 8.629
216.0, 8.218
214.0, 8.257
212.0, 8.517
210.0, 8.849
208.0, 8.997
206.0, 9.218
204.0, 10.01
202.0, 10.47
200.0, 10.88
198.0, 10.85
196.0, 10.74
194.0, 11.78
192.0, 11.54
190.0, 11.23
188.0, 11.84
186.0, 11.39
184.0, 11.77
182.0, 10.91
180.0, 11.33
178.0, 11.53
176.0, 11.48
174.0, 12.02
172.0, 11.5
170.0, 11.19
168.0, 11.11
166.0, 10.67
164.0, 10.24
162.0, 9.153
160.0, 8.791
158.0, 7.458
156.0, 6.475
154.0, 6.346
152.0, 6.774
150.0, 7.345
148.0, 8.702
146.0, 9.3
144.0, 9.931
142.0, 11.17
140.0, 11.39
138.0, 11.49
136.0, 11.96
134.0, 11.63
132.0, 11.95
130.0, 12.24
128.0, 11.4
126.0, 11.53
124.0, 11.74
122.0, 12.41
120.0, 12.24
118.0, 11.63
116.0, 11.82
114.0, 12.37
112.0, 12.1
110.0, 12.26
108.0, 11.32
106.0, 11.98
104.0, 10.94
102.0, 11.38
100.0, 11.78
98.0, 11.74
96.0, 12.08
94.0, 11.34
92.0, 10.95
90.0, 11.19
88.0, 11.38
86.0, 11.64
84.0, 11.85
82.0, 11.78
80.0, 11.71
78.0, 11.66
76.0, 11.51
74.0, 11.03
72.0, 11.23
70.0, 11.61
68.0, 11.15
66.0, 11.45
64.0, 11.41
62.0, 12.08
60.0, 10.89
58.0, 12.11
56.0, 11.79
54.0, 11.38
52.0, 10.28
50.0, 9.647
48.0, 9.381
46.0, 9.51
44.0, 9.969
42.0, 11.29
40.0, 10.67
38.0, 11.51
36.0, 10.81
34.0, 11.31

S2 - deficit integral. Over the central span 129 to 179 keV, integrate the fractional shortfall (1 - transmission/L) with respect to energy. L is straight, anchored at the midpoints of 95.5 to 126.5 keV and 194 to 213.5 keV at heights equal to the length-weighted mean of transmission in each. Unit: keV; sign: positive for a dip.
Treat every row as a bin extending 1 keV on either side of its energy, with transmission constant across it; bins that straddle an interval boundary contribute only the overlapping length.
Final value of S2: 3.91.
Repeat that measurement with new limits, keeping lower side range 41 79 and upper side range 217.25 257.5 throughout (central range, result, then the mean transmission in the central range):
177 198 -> -2.3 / 11.4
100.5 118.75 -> -1.8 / 11.8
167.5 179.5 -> -1.3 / 11.5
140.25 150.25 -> 0.9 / 9.59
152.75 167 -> 2.7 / 8.42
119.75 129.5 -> -1.1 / 11.9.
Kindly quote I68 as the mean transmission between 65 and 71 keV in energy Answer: 11.4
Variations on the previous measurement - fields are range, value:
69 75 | 11.3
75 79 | 11.6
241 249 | 11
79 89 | 11.7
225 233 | 8.95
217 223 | 8.59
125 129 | 11.5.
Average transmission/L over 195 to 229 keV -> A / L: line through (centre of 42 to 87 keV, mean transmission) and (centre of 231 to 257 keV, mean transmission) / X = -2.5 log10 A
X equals 0.148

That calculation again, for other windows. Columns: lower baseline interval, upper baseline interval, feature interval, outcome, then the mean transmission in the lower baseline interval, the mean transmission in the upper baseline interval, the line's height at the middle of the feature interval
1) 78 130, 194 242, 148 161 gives 0.41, 11.7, 9.45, 10.7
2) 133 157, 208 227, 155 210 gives -0.17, 9.38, 8.63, 8.99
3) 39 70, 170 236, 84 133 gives -0.11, 10.9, 10.1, 10.6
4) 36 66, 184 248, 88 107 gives -0.09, 10.9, 9.93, 10.6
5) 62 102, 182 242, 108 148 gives -0.06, 11.5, 9.87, 10.9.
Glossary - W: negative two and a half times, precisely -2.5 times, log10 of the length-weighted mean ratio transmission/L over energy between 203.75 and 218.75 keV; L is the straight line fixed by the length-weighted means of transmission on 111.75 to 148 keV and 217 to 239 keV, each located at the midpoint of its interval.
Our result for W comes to 0.089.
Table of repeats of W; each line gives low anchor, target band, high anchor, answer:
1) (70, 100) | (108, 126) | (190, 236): -0.093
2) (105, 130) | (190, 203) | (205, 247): -0.105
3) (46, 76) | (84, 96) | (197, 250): -0.060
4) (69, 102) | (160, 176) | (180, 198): 0.063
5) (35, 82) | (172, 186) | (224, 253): -0.111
